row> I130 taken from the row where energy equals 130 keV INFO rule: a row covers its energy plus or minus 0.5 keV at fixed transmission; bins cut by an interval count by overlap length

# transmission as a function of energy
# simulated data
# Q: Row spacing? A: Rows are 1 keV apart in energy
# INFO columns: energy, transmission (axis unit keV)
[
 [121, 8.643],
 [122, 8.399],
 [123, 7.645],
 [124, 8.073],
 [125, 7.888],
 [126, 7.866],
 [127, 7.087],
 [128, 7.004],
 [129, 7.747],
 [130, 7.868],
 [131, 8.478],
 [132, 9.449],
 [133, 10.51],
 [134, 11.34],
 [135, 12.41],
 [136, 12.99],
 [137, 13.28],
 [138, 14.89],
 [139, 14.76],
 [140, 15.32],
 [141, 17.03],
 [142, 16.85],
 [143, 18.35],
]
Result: 7.868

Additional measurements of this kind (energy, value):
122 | 8.399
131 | 8.478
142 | 16.85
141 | 17.03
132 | 9.449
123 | 7.645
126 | 7.866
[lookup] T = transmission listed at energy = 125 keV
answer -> 7.888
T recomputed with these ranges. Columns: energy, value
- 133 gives 10.51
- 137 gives 13.28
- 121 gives 8.643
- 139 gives 14.76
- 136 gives 12.99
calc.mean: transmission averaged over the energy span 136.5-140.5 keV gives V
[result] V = 14.6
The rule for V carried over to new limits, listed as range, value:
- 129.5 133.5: 9.08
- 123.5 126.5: 7.94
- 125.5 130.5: 7.51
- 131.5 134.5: 10.4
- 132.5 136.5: 11.8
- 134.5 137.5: 12.9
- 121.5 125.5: 8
